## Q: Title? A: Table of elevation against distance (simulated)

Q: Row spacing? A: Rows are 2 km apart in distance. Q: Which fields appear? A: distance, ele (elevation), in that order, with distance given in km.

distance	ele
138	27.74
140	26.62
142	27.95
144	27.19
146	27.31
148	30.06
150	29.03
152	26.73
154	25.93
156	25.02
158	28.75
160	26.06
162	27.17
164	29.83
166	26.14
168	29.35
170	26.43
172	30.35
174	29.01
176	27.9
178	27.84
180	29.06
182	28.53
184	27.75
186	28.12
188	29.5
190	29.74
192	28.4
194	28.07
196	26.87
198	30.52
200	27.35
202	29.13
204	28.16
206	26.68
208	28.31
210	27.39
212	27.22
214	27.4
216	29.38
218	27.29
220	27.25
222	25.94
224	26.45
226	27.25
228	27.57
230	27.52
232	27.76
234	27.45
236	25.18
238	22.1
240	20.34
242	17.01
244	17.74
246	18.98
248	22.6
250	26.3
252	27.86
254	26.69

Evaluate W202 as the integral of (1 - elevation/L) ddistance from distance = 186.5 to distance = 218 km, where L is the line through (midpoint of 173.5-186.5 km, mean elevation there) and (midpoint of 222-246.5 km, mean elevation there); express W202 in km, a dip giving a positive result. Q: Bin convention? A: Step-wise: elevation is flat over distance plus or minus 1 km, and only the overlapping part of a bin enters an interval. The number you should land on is -2.06 km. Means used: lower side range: 28.3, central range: 28.2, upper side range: 24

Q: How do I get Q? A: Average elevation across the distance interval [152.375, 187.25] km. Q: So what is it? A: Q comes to 27.8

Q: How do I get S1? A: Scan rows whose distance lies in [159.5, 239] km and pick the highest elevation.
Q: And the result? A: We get 30.52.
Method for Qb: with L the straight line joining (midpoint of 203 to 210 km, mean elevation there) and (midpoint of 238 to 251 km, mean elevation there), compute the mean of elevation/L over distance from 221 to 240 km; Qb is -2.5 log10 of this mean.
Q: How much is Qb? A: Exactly -0.12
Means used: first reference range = 27.7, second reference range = 20.6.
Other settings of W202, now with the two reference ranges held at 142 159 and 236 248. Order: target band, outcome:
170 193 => -3.4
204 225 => -4.8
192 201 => -1.7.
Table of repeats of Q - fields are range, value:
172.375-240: 27.6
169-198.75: 28.5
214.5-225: 27.3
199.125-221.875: 27.7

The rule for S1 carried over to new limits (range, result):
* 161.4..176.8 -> 30.35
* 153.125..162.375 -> 28.75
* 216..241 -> 29.38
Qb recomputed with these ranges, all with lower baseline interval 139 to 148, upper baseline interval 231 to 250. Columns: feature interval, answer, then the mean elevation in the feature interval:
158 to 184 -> -0.08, 28.1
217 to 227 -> -0.15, 26.8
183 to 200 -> -0.14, 28.5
